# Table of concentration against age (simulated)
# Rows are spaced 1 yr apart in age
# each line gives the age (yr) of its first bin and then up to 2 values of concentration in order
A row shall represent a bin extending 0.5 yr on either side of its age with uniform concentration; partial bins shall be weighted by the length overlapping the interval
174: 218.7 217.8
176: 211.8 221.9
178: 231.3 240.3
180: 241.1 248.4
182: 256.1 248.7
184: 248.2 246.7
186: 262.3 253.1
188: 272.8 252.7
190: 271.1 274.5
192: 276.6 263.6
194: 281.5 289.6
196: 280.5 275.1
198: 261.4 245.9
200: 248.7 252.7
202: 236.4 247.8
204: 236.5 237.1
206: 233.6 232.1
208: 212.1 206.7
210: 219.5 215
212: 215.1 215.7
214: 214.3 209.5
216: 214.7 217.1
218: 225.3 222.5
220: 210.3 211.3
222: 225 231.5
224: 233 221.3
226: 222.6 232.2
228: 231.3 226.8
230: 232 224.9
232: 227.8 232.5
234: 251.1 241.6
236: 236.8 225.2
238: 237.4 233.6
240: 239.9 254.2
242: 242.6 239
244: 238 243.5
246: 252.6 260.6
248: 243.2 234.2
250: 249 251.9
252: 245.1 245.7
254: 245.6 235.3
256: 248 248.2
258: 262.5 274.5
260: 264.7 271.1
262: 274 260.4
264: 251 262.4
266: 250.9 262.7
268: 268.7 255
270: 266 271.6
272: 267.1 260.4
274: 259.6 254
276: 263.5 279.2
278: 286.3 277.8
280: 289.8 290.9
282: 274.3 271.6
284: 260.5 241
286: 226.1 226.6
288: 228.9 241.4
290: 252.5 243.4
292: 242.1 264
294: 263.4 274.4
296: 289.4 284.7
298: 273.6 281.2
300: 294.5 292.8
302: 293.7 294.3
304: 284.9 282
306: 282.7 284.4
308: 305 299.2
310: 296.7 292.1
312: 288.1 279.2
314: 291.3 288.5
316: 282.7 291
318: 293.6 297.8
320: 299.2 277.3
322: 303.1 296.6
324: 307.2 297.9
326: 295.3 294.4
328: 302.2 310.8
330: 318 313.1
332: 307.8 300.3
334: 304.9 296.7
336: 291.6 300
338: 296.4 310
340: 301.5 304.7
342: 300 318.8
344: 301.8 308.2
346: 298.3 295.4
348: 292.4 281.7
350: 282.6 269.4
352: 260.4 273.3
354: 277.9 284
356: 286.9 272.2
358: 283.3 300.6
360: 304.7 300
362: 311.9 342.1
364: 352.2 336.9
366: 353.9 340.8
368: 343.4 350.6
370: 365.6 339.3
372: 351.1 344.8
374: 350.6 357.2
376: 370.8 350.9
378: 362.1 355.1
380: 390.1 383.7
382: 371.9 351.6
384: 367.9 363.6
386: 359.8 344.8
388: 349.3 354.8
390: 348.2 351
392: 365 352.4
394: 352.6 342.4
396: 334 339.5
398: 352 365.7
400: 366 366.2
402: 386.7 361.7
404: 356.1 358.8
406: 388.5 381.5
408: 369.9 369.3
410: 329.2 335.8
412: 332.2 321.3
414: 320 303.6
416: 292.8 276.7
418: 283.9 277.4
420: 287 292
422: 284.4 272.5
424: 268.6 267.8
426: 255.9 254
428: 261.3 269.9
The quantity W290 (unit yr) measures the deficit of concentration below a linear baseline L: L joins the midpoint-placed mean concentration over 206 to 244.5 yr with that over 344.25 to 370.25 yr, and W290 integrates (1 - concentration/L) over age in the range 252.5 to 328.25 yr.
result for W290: -2.09 yr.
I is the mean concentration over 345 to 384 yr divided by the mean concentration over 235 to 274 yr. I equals 1.3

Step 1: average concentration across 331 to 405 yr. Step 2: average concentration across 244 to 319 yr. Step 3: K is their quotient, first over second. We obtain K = 1.23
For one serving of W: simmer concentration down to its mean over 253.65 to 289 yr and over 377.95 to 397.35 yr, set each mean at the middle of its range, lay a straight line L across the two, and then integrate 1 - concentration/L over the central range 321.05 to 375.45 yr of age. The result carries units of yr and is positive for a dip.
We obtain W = 2.6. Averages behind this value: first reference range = 261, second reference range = 357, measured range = 309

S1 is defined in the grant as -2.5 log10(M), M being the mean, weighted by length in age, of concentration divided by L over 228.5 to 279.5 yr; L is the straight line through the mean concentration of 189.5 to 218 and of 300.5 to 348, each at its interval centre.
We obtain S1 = 0.06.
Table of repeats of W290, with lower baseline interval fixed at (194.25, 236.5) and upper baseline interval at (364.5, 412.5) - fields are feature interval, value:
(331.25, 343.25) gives 0.6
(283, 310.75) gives 2.0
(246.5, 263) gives 0.5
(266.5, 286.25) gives 0.7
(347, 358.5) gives 1.8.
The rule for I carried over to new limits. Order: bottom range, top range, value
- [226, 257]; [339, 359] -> 1.21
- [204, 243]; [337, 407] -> 1.47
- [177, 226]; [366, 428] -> 1.41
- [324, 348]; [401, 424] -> 1.08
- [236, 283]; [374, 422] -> 1.35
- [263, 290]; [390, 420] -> 1.31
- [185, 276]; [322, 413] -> 1.35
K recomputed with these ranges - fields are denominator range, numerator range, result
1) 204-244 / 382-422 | 1.50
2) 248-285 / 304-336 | 1.13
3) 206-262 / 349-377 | 1.36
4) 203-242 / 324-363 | 1.31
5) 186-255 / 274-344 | 1.19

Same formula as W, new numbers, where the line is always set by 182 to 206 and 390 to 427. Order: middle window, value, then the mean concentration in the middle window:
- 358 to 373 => -0.9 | 334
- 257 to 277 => 1.4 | 263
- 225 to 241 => 2.2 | 233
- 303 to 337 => 0.5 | 296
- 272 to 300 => 2.4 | 264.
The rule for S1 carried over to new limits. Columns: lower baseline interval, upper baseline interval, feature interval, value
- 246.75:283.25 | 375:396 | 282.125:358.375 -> 0.07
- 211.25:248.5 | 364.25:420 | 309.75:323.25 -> 0.01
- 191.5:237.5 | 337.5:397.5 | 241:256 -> 0.05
